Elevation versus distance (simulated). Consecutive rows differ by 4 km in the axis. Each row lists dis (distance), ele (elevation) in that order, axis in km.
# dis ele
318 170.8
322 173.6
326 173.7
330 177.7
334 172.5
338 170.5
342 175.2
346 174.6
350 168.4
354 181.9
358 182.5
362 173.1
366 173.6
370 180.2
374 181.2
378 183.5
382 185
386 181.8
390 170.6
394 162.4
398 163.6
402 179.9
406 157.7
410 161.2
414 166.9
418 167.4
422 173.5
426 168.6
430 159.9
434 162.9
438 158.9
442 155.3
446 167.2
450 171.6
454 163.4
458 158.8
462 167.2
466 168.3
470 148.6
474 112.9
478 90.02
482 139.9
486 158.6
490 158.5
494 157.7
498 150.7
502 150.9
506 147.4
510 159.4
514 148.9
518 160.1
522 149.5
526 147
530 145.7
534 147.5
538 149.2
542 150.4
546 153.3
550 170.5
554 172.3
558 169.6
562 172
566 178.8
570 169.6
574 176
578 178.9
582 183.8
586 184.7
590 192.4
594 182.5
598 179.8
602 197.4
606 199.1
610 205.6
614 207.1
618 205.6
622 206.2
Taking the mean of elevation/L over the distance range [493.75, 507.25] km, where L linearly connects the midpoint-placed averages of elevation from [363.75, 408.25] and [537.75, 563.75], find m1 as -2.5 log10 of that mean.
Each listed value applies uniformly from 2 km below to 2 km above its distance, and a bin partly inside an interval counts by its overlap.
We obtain 0.106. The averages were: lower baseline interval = 174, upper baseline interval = 163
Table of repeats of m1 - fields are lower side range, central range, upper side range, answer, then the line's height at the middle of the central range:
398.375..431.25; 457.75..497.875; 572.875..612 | 0.20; 174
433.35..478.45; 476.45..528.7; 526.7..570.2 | 0.07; 157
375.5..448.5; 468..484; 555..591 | 0.37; 172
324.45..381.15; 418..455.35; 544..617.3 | 0.09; 179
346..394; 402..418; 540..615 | 0.08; 178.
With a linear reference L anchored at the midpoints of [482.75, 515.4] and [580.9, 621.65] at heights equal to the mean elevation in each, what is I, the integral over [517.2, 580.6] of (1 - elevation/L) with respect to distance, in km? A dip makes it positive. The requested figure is 4.2 km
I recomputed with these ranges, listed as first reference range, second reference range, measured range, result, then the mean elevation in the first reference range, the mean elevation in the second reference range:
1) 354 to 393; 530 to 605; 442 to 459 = 1.1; 179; 172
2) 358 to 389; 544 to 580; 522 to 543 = 3.0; 180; 171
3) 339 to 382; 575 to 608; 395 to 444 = 4.2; 178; 187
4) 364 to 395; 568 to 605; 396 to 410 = 1.0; 178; 183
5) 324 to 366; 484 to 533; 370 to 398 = -1.1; 175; 153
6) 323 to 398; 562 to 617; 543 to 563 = 2.0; 176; 187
